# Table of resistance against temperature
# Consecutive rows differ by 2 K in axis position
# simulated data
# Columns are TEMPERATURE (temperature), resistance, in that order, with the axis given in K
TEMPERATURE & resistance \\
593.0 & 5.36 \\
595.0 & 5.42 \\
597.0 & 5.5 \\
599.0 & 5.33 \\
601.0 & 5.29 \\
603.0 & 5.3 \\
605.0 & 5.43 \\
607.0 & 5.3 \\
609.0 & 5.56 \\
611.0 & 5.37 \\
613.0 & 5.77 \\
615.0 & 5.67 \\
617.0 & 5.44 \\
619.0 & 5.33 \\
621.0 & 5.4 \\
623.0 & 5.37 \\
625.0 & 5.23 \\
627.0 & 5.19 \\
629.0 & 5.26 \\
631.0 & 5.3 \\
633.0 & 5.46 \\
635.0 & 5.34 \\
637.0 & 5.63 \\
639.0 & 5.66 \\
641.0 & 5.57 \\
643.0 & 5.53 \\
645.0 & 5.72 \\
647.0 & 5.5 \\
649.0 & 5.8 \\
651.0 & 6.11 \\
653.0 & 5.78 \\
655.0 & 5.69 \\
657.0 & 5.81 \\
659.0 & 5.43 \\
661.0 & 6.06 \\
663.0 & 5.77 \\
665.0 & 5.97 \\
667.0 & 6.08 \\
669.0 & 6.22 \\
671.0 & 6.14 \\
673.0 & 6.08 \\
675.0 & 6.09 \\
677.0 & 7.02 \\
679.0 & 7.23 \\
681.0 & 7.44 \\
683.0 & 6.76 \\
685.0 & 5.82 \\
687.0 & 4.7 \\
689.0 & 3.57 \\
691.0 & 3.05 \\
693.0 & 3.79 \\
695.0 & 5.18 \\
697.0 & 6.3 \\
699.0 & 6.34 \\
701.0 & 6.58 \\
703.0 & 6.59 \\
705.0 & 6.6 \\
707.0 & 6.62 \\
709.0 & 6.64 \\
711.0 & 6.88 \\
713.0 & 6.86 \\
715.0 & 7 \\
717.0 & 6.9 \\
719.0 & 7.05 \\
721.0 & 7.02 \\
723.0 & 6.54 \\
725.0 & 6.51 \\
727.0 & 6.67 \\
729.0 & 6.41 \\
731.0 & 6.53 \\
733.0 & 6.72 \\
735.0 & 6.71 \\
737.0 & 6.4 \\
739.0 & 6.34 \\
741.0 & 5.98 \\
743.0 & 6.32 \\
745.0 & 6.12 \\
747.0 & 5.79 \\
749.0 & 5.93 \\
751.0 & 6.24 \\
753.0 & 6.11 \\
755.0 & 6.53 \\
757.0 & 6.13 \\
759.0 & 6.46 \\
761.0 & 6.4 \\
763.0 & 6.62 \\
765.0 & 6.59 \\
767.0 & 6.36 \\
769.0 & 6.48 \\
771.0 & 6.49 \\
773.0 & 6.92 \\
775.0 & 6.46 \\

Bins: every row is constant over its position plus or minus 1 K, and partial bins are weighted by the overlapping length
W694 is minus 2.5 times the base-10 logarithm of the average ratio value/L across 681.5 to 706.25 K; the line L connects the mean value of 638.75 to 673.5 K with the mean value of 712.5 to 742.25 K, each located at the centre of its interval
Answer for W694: 0.14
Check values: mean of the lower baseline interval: 5.83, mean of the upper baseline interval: 6.64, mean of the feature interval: 5.49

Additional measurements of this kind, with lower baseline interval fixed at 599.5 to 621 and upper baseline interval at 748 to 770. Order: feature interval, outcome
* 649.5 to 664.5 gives -0.02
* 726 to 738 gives -0.07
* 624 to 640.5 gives 0.04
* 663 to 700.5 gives 0.02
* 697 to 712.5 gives -0.10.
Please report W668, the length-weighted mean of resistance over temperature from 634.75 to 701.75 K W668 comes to 5.76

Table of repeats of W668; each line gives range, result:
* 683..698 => 4.77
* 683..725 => 6.03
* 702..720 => 6.79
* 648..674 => 5.92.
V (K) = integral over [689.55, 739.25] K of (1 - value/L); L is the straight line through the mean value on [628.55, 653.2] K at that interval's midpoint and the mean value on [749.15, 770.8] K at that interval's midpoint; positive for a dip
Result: -1.8 K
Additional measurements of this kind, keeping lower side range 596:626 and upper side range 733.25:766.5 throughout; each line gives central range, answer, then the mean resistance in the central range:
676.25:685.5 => -1.6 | 6.91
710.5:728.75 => -2.1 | 6.81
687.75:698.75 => 2.6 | 4.52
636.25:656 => -0.2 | 5.7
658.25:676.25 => -0.7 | 6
